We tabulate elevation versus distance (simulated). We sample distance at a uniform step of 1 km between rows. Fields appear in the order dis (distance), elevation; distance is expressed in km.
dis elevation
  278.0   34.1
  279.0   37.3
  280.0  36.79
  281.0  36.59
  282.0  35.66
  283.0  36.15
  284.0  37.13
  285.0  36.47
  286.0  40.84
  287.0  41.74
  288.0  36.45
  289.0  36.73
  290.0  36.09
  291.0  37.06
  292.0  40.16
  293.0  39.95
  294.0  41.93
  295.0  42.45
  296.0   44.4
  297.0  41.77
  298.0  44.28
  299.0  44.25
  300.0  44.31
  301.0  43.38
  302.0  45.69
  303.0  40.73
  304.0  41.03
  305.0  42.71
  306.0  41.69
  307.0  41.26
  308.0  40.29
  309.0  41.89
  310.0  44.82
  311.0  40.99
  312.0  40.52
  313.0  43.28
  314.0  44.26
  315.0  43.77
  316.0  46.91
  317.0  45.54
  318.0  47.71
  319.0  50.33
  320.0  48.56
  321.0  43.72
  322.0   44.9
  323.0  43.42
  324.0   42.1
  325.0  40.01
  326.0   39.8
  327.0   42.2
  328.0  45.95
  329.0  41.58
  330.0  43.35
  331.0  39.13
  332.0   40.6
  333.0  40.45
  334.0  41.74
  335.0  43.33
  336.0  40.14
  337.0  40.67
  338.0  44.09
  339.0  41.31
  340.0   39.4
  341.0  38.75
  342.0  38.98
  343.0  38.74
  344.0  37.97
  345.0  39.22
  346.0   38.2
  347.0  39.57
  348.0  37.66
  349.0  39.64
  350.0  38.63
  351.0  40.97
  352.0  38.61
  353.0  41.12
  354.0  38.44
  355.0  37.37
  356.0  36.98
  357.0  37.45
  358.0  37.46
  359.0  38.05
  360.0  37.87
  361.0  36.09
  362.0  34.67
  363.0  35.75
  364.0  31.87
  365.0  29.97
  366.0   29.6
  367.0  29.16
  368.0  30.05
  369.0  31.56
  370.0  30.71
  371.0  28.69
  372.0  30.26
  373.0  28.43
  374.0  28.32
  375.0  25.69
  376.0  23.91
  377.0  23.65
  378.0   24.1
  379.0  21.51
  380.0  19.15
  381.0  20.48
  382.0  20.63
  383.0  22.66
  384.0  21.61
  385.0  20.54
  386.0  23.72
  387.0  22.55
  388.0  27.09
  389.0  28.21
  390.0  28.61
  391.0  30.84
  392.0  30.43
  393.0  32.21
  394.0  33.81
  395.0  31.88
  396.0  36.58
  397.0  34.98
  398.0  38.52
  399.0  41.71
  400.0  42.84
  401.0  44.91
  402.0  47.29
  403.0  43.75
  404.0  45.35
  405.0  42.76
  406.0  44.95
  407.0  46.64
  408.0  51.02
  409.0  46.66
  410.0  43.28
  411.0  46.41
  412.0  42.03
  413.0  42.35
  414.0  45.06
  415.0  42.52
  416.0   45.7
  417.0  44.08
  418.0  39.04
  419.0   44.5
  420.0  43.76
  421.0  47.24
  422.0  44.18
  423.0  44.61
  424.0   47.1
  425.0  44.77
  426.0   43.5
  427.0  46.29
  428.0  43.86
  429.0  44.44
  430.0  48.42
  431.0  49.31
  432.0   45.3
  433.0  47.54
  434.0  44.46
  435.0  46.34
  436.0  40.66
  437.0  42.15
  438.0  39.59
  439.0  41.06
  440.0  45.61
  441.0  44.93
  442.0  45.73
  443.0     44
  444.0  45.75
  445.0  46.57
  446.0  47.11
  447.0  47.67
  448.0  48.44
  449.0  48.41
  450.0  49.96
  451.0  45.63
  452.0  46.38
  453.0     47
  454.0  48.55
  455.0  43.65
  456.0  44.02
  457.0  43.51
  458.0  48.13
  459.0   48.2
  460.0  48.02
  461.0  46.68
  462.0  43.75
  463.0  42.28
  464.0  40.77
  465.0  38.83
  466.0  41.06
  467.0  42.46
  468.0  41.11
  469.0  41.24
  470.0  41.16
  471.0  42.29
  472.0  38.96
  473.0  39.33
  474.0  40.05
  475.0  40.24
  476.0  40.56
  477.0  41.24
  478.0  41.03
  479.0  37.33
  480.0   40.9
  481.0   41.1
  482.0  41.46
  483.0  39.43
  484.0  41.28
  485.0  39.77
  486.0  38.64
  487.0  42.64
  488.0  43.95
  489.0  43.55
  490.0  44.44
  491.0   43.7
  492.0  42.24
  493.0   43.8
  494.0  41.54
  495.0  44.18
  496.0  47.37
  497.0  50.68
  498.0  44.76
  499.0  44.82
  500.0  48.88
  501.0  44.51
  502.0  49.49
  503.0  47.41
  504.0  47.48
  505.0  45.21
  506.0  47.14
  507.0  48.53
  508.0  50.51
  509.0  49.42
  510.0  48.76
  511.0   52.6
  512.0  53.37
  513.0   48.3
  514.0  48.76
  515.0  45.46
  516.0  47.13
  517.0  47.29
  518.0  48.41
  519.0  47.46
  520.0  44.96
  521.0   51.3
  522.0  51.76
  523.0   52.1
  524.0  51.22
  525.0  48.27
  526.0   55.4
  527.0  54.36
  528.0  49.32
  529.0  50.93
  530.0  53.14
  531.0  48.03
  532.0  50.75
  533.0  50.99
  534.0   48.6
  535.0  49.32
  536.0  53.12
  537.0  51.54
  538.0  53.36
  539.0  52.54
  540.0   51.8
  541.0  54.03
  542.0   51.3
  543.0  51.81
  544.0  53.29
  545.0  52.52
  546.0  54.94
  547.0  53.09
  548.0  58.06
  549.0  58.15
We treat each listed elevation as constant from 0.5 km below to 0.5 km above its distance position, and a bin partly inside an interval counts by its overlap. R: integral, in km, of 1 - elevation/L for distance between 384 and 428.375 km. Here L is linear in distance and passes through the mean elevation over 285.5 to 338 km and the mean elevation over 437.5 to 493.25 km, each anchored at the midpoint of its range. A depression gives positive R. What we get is 3.3 km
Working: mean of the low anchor 42.3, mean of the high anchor 43.3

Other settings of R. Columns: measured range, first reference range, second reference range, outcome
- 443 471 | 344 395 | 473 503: -3.67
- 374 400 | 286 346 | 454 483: 8.87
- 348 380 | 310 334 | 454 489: 7.73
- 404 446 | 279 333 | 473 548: 0.26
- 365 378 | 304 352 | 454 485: 4.25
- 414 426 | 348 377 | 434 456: -0.70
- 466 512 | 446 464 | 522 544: 4.61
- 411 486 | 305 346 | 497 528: 4.50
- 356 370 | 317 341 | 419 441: 3.10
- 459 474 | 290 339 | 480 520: 1.00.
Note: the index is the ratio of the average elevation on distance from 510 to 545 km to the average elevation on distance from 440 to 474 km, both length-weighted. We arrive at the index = 1.1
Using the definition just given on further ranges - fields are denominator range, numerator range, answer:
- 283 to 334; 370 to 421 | 0.83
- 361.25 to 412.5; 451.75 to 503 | 1.32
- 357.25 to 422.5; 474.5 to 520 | 1.30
